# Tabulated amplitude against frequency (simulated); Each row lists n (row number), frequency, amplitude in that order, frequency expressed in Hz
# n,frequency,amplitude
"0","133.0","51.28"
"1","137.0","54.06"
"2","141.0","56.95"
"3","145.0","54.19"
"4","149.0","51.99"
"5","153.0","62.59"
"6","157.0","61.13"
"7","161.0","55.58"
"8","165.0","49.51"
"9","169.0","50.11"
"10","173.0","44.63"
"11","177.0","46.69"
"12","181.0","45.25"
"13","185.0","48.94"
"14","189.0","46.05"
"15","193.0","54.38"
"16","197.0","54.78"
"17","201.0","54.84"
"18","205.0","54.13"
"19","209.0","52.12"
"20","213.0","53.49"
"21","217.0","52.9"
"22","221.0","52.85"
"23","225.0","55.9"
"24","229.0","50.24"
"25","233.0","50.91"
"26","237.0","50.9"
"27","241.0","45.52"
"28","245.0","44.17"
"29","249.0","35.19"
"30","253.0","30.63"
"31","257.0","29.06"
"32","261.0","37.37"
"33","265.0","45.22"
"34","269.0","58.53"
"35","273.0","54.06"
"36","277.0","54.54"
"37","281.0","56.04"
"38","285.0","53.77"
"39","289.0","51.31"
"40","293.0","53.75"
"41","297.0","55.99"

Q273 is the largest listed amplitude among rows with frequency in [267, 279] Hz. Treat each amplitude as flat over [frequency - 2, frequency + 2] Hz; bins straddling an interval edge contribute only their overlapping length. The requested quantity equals 58.53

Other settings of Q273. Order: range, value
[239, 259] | 45.52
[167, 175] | 50.11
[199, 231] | 55.9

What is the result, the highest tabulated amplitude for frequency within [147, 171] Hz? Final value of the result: 62.59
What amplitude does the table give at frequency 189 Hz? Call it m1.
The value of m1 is 46.05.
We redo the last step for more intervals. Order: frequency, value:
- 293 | 53.75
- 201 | 54.84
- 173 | 44.63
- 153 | 62.59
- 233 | 50.91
